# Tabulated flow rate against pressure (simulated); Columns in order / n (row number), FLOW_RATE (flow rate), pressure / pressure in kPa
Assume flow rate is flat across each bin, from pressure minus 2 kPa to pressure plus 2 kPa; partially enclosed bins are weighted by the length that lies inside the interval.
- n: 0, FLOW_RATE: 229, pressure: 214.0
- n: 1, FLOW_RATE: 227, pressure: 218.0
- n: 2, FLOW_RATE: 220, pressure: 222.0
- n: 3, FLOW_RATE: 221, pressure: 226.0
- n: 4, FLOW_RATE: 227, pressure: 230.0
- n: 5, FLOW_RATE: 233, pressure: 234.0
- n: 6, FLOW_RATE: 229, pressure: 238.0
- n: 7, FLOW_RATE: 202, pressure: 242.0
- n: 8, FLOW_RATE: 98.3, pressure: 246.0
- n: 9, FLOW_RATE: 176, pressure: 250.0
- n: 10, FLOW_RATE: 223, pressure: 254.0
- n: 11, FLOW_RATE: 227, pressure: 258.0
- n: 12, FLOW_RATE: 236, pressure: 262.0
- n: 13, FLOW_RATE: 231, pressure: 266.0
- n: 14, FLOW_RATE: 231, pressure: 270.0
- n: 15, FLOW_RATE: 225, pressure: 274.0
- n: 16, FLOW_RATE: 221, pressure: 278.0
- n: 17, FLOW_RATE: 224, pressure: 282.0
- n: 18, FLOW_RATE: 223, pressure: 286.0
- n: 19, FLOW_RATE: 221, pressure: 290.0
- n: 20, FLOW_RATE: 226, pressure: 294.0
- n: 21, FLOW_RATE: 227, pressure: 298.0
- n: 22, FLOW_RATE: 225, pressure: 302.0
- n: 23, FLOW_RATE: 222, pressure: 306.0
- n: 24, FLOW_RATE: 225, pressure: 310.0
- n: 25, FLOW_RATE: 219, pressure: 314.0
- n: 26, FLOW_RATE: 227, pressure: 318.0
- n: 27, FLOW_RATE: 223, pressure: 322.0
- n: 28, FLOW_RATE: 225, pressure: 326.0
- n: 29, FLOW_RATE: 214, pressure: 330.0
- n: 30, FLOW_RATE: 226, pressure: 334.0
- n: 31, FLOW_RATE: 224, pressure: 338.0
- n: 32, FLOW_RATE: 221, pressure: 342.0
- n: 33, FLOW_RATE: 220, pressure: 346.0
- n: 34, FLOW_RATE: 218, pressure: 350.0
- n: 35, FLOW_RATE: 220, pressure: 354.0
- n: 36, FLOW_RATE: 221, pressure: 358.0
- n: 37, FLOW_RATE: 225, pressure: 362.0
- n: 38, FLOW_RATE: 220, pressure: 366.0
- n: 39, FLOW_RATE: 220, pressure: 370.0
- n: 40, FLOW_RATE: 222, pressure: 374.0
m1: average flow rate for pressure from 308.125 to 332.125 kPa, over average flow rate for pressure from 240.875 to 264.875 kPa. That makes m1 1.14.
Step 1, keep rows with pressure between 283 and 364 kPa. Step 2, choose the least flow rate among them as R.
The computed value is 214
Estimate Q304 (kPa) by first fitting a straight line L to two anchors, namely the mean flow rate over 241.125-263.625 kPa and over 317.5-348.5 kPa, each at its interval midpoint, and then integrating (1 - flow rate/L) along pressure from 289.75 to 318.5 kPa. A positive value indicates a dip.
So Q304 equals -1.70 kPa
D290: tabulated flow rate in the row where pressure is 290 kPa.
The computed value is 221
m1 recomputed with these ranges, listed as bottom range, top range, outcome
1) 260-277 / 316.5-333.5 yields 0.97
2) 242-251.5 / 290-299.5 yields 1.51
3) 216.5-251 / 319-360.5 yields 1.08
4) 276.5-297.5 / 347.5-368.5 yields 0.99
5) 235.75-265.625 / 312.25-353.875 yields 1.10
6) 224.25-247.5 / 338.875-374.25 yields 1.08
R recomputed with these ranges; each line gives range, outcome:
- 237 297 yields 98.3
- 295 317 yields 219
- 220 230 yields 220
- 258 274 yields 225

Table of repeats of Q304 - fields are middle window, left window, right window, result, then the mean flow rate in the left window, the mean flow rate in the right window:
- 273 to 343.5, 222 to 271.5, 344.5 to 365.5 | -2.13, 211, 221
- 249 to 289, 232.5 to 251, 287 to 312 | -3.58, 187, 224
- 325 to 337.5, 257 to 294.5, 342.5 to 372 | 0.04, 227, 221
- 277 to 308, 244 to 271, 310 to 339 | -1.58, 202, 223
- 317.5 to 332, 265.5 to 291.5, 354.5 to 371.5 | 0.08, 225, 221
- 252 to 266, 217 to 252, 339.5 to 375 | -1.52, 203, 221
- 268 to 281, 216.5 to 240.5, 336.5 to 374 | -0.09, 226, 221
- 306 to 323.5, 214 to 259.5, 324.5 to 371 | -0.48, 208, 221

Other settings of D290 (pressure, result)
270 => 231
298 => 227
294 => 226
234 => 233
